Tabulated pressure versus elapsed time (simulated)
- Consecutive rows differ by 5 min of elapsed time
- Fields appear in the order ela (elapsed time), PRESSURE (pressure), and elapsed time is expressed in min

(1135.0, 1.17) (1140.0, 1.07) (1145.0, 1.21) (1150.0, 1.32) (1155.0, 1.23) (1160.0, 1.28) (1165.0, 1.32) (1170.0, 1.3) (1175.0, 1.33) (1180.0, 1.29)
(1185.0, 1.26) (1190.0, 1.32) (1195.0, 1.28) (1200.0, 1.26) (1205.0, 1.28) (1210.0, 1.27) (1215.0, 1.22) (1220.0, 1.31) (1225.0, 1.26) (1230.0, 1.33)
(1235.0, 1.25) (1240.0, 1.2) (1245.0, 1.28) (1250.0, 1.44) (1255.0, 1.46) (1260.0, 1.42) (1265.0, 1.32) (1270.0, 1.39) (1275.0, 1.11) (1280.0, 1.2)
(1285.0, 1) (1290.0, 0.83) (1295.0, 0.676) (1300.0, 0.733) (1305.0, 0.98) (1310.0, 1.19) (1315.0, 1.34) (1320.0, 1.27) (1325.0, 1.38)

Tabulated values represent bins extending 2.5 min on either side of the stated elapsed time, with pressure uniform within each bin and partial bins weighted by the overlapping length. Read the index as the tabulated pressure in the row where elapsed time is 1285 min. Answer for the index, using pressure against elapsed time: 1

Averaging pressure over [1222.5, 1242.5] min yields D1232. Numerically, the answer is 1.26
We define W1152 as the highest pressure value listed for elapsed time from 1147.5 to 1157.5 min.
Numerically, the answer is 1.32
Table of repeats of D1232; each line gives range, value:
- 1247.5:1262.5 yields 1.44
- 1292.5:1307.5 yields 0.796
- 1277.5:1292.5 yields 1.01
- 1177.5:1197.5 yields 1.29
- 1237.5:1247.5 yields 1.24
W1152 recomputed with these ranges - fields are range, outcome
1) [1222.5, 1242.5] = 1.33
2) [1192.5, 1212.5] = 1.28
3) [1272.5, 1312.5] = 1.2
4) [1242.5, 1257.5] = 1.46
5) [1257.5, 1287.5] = 1.42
